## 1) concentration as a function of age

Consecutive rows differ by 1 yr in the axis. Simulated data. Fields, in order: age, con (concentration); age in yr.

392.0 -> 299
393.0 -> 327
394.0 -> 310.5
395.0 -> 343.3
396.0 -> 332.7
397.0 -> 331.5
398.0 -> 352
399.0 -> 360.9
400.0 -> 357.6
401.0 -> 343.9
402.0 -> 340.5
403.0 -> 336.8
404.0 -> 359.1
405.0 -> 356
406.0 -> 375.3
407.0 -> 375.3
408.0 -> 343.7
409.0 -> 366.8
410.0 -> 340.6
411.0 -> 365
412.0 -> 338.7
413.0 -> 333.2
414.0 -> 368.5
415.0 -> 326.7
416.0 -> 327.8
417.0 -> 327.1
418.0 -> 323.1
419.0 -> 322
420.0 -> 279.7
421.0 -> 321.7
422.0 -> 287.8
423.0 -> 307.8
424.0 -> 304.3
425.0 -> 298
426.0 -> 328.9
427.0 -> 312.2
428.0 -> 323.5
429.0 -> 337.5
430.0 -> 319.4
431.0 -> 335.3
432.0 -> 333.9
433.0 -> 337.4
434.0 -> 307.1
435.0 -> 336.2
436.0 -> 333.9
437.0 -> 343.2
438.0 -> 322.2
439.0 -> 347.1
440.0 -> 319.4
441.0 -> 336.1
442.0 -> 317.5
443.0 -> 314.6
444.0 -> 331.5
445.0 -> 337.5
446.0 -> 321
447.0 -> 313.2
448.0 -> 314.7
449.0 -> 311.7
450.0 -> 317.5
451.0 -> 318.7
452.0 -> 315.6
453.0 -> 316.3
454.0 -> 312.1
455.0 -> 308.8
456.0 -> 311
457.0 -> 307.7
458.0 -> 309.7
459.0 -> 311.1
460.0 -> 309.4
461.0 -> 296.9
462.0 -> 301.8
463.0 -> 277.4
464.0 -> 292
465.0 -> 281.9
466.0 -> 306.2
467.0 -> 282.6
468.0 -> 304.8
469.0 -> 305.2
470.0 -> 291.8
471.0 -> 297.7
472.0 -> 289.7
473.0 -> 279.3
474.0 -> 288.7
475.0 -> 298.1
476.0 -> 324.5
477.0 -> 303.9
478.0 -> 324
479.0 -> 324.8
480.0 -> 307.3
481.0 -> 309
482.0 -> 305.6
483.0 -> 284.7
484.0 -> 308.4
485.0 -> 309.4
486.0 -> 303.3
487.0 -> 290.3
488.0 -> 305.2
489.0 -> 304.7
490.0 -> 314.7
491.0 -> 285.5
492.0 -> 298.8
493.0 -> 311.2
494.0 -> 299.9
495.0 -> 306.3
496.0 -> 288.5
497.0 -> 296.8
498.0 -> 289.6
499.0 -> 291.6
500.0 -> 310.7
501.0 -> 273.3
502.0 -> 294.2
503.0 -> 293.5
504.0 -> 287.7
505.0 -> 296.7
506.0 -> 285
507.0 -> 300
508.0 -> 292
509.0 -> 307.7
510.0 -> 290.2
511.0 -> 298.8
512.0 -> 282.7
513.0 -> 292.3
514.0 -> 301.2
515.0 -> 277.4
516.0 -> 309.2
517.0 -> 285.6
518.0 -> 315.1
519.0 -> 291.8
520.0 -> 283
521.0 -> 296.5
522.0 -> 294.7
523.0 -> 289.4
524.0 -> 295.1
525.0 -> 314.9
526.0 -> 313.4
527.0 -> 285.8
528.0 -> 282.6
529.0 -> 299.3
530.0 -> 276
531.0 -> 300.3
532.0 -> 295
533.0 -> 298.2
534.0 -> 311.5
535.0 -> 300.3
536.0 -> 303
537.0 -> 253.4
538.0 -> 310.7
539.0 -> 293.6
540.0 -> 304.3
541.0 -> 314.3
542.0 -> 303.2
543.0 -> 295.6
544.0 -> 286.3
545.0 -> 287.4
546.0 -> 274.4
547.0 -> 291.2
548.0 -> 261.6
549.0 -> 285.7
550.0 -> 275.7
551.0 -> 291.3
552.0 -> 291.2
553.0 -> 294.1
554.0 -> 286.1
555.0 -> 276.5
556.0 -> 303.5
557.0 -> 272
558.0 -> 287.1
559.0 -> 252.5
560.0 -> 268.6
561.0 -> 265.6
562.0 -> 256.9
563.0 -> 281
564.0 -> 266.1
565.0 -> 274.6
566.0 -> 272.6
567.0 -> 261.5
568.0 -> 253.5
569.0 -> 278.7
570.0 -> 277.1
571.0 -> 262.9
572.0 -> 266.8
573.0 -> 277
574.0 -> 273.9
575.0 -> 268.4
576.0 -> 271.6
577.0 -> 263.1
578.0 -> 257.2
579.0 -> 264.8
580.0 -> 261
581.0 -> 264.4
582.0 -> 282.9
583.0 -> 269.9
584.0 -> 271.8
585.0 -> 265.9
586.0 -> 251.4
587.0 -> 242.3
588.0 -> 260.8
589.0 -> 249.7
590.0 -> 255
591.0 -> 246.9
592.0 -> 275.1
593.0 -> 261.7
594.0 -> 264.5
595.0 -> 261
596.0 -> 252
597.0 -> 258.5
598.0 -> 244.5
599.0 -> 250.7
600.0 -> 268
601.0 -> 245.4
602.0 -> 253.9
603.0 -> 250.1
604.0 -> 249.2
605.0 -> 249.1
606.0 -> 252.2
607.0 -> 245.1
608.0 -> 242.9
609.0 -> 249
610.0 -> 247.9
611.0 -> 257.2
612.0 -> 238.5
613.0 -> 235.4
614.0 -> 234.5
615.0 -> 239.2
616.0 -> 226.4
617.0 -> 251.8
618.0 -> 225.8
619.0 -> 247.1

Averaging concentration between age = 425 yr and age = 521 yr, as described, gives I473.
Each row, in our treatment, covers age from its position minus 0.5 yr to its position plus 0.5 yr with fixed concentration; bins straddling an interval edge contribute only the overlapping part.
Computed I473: 306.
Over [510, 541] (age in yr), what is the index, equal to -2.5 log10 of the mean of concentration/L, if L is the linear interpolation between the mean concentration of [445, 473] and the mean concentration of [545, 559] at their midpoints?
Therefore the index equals -0.02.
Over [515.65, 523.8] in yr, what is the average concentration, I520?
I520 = 295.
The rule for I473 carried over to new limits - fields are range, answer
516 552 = 293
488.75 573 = 289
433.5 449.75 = 325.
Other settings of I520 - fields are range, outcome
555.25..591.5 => 267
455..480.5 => 301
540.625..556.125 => 288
